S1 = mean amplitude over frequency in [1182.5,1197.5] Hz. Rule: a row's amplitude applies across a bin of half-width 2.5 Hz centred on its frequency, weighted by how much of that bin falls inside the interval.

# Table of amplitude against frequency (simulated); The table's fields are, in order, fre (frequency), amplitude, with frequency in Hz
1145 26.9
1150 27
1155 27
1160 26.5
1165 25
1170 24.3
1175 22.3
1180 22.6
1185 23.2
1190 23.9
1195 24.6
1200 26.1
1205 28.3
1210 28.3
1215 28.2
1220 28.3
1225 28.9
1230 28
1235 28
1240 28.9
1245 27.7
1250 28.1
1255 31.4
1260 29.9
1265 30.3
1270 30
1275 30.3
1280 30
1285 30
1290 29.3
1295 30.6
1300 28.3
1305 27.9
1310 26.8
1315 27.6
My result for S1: 23.9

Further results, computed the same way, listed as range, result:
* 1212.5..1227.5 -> 28.5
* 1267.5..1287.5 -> 30.1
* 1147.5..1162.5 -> 26.8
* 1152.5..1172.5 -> 25.7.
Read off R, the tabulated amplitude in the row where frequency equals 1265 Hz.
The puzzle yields 30.3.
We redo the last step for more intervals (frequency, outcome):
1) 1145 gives 26.9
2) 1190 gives 23.9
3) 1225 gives 28.9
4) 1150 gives 27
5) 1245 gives 27.7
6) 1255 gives 31.4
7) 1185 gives 23.2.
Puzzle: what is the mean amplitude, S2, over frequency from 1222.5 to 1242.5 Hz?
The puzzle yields 28.4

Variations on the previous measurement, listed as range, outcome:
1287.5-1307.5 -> 29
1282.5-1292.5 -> 29.6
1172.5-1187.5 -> 22.7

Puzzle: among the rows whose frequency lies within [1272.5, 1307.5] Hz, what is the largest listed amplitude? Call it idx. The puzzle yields 30.6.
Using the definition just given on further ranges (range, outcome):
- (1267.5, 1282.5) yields 30.3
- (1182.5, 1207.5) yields 28.3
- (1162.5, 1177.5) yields 25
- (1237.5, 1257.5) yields 31.4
